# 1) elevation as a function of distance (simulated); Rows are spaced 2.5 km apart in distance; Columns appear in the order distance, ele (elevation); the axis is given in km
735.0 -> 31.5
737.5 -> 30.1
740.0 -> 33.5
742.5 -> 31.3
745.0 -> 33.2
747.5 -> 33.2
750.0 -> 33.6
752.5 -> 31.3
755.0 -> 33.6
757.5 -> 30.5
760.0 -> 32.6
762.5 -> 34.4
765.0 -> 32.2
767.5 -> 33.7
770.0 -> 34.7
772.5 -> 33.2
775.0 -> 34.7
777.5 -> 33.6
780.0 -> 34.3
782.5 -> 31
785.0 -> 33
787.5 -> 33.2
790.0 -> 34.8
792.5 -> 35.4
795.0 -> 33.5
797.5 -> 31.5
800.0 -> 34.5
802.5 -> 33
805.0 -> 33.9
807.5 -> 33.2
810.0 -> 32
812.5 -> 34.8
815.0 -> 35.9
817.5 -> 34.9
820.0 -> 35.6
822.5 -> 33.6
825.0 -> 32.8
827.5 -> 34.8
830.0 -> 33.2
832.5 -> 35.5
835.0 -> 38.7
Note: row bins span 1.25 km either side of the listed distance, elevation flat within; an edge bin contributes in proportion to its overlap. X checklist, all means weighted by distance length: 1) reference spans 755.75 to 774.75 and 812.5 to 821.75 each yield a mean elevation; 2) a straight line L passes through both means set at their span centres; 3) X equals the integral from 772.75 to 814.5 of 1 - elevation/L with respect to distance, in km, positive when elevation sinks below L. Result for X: 0.90 km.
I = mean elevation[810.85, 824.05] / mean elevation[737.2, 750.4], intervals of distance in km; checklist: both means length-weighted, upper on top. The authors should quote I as 1.07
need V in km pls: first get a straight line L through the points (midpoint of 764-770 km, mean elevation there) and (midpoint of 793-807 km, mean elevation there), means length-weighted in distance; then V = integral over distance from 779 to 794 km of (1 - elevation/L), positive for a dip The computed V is -0.10 km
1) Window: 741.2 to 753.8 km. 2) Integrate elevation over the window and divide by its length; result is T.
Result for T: 32.5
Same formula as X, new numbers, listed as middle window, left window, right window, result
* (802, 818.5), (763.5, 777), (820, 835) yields 0.1 km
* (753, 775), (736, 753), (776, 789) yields -0.3 km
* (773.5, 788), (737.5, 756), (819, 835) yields 0.1 km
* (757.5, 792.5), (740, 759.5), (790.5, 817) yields -0.4 km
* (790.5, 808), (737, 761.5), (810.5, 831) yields 0.1 km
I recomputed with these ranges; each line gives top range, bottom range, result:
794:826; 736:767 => 1.04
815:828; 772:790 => 1.03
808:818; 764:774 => 1.02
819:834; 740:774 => 1.04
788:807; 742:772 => 1.03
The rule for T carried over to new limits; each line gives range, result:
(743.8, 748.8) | 33.2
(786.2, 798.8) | 33.7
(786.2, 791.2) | 34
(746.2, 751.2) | 33.4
